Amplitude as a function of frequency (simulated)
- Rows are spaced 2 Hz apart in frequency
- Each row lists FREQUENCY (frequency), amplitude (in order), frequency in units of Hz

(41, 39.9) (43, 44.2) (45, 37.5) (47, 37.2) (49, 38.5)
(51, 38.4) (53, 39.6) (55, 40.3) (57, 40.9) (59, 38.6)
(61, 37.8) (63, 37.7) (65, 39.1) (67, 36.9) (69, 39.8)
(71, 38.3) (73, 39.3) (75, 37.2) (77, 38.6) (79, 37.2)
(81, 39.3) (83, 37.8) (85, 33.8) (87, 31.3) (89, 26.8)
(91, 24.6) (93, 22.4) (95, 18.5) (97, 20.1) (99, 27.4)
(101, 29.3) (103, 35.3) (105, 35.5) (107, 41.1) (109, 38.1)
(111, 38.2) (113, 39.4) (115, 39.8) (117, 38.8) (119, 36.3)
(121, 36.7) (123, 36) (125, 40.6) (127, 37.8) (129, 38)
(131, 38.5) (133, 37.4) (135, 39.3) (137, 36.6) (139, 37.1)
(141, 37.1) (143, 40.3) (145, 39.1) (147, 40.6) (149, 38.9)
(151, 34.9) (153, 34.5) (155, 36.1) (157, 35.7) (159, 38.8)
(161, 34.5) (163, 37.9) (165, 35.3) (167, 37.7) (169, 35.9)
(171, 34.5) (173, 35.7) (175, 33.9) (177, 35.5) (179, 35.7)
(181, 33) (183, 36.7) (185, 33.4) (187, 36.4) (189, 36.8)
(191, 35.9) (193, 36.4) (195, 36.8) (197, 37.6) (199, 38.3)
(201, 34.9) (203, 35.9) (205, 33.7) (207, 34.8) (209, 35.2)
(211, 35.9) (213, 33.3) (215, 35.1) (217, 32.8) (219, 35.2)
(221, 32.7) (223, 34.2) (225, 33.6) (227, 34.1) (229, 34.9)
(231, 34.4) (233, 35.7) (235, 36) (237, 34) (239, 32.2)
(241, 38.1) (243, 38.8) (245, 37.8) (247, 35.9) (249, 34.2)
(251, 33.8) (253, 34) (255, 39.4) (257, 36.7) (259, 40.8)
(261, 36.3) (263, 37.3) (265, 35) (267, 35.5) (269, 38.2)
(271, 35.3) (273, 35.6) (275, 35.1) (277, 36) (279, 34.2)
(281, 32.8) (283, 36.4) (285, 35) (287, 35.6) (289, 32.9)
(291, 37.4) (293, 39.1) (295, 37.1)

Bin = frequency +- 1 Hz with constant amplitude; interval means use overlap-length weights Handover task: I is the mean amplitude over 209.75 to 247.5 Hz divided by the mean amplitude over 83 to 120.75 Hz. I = 1.08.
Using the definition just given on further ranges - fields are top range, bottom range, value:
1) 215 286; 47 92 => 0.96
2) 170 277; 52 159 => 0.99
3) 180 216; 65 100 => 1.09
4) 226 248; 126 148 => 0.93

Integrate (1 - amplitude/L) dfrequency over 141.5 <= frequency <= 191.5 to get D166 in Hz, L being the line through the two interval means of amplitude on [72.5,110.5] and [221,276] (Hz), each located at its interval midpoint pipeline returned -3.5 Hz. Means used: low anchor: 32.3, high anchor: 35.8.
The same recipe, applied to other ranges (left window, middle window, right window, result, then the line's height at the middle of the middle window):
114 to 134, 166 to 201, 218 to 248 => 0.56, 36.5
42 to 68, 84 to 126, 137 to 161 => 5.78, 38.1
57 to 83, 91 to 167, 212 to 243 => 2.69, 37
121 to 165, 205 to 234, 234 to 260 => 1.76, 36.6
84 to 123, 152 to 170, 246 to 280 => -1.36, 33.7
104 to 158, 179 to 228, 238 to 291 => 2.24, 36.8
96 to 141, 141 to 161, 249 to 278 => -0.66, 36.3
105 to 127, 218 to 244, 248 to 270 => 1.35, 36.8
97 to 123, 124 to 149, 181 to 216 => -2.02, 35.7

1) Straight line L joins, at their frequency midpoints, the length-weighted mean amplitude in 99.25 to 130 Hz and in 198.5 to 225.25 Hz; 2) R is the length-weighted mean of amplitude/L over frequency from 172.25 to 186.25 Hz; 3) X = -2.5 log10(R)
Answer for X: 0.02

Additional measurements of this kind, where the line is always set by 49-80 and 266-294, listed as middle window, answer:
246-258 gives 0.011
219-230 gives 0.074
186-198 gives 0.007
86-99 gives 0.497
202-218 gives 0.062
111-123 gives -0.003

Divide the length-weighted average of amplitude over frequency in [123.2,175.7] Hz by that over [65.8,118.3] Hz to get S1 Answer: 1.09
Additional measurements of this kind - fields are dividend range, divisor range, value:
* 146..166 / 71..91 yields 1.04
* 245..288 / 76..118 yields 1.09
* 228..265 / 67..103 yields 1.12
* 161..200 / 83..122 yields 1.11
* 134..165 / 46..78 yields 0.97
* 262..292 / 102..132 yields 0.93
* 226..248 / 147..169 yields 0.97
